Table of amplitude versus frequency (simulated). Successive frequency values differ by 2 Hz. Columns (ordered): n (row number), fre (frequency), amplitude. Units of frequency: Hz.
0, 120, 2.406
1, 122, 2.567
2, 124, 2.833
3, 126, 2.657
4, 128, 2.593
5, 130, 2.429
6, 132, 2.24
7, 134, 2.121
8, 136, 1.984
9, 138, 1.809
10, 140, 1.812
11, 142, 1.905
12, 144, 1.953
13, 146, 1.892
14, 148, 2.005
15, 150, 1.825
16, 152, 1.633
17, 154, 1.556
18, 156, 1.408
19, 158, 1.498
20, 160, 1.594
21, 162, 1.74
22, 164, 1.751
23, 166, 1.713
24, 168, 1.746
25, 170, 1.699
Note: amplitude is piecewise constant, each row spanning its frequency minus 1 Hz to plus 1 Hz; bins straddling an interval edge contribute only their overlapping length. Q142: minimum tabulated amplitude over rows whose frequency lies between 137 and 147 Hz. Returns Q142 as 1.809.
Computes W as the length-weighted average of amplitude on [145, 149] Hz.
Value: 1.95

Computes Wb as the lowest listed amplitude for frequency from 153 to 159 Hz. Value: 1.408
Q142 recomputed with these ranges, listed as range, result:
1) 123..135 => 2.121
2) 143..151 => 1.825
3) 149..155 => 1.556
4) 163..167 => 1.713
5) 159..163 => 1.594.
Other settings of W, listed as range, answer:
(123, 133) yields 2.55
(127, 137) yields 2.27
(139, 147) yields 1.89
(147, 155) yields 1.75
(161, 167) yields 1.73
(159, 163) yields 1.67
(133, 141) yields 1.93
